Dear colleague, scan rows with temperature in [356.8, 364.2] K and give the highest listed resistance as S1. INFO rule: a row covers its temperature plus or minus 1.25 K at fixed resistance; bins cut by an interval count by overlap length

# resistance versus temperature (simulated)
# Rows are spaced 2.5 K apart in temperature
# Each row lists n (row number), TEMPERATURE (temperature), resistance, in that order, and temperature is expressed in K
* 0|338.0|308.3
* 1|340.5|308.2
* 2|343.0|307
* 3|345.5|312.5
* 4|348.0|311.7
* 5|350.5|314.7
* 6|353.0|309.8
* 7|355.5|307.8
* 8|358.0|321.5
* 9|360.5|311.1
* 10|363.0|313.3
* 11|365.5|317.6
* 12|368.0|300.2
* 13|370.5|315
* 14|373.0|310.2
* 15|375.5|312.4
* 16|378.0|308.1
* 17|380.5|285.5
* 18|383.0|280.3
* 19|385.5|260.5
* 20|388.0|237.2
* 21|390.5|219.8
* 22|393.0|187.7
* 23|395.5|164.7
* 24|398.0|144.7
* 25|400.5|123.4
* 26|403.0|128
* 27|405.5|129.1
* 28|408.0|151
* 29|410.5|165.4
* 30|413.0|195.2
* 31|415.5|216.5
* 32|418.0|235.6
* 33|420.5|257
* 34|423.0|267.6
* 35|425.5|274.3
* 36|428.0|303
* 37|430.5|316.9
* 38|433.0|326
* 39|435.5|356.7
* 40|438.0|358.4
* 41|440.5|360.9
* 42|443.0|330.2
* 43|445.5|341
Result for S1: 321.5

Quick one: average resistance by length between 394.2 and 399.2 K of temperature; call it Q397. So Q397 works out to 155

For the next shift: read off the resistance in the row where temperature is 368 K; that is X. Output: 300.2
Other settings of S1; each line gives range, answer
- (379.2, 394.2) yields 285.5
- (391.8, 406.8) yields 187.7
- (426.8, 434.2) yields 326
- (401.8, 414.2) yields 195.2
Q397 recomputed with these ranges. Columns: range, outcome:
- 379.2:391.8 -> 257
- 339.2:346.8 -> 309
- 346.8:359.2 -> 313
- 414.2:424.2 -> 244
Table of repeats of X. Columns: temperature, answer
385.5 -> 260.5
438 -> 358.4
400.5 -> 123.4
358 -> 321.5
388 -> 237.2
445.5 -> 341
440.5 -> 360.9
